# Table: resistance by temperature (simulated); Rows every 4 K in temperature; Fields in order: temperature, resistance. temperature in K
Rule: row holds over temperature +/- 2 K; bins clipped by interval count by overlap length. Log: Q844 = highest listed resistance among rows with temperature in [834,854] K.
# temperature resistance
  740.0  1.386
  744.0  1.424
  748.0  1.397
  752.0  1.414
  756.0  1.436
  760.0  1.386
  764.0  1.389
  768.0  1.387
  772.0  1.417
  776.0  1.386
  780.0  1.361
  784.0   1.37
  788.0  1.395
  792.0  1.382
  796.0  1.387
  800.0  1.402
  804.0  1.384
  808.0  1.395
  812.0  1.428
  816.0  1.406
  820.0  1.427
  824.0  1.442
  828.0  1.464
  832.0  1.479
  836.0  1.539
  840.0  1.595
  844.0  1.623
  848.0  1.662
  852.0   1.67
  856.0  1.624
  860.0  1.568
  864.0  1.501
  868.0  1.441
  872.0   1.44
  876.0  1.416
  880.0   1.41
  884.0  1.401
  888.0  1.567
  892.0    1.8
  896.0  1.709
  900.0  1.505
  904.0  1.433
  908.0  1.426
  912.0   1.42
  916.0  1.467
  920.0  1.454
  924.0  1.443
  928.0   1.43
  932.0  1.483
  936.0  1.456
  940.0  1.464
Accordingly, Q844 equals 1.67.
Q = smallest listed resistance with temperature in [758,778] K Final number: 1.386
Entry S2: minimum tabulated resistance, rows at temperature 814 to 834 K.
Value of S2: 1.406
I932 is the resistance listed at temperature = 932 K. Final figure 1.483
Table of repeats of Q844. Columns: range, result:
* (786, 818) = 1.428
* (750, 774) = 1.436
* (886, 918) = 1.8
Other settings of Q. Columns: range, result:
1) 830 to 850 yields 1.479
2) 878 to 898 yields 1.401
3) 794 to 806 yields 1.384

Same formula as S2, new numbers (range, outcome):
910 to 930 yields 1.42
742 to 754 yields 1.397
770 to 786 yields 1.361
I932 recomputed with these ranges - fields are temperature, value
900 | 1.505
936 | 1.456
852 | 1.67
